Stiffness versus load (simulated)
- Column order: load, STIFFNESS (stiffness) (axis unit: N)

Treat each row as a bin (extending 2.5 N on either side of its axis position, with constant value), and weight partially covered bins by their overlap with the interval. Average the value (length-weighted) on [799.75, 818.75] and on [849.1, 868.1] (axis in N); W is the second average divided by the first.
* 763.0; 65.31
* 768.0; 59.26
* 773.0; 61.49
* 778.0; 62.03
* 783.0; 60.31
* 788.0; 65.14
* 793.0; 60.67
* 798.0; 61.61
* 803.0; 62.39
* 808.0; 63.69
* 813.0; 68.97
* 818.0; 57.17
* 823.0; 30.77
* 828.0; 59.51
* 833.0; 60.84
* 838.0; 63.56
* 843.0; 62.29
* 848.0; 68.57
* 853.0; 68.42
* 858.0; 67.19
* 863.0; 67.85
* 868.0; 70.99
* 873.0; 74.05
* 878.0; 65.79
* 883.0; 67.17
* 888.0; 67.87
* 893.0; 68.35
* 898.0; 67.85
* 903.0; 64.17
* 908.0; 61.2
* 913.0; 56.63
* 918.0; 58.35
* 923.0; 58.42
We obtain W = 1.08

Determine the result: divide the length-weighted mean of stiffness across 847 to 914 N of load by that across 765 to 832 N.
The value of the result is 1.1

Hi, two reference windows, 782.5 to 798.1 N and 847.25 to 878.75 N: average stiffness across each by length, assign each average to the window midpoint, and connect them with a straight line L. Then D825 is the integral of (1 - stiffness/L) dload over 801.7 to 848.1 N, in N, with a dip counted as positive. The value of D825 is 4.4 N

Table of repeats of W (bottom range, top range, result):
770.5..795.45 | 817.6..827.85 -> 0.72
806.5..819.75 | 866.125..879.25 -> 1.11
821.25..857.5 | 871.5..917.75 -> 1.09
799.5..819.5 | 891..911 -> 1.03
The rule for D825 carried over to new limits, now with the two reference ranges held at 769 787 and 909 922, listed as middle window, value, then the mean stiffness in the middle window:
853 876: -4.06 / 69.8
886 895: -1.45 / 68.1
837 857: -2.10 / 66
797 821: -0.59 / 62.2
